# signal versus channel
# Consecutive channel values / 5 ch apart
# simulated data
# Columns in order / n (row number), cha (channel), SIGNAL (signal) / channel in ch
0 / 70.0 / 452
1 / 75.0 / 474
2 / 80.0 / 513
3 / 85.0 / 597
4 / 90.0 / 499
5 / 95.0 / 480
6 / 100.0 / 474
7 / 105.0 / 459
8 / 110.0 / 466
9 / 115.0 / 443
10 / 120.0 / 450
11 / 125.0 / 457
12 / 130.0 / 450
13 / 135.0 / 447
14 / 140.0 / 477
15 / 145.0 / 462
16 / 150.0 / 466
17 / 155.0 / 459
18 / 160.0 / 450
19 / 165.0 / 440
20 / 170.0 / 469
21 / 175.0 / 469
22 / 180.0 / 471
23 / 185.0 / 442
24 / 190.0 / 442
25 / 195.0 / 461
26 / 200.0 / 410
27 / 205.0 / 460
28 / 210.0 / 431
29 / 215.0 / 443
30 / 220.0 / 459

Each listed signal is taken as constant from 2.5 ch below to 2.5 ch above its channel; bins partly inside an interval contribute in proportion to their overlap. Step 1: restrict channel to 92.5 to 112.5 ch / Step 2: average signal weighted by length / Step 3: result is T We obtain 470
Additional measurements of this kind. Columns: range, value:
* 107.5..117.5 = 454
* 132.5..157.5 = 462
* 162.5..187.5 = 458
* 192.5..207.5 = 444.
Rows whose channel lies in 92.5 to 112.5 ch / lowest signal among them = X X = 459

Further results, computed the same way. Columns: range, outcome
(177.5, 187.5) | 442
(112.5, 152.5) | 443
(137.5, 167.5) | 440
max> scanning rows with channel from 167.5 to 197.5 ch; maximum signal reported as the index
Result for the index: 471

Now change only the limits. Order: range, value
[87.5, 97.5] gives 499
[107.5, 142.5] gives 477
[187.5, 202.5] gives 461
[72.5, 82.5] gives 513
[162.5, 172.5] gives 469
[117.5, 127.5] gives 457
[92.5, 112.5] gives 480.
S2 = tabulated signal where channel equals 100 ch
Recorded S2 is 474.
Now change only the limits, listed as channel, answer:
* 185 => 442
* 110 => 466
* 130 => 450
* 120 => 450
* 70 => 452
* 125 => 457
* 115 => 443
